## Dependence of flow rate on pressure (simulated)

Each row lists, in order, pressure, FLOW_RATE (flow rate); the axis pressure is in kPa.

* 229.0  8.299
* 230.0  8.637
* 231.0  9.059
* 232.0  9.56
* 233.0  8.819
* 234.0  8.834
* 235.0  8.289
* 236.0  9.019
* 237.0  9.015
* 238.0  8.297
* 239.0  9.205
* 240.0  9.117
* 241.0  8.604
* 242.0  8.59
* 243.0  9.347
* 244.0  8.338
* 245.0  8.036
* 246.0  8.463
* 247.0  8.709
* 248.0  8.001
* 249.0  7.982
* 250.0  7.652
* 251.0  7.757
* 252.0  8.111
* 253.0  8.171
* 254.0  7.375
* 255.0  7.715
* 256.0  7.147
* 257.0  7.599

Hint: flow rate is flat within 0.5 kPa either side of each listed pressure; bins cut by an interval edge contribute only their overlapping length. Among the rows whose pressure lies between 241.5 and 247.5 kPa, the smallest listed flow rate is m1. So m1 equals 8.036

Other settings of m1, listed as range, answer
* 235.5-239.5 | 8.297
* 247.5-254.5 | 7.375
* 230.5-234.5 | 8.819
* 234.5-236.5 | 8.289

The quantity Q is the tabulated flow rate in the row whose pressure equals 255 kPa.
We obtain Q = 7.715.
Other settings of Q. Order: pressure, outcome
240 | 9.117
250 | 7.652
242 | 8.59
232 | 9.56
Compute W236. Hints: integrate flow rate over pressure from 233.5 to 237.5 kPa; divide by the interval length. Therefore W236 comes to 8.79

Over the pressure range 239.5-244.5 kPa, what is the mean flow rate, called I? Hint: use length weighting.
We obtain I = 8.8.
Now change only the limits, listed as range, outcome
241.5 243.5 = 8.97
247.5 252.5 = 7.9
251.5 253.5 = 8.14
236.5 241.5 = 8.85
